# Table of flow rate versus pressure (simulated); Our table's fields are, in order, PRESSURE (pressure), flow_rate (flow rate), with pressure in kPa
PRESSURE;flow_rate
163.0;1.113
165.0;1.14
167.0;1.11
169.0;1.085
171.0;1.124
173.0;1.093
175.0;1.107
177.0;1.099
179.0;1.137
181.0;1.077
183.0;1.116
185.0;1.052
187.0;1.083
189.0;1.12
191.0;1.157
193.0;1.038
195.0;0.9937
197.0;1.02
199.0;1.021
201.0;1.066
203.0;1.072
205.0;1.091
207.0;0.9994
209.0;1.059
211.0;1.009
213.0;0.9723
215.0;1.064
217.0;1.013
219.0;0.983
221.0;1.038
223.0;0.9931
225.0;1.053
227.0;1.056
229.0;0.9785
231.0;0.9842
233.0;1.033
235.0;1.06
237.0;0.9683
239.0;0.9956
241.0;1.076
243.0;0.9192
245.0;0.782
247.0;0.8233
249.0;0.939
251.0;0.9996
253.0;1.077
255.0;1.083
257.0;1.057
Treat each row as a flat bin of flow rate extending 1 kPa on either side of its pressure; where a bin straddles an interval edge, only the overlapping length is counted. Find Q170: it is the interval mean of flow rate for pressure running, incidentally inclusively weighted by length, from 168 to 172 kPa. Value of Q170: 1.1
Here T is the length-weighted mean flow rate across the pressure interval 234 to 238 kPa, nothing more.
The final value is 1.01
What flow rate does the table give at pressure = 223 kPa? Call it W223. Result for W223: 0.9931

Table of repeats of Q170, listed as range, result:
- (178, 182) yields 1.11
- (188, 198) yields 1.07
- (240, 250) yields 0.908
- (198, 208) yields 1.05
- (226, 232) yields 1.01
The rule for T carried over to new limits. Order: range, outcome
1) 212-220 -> 1.01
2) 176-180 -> 1.12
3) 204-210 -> 1.05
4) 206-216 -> 1.02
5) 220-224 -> 1.02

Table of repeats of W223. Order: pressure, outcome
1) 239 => 0.9956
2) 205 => 1.091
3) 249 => 0.939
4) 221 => 1.038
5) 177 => 1.099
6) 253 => 1.077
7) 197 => 1.02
